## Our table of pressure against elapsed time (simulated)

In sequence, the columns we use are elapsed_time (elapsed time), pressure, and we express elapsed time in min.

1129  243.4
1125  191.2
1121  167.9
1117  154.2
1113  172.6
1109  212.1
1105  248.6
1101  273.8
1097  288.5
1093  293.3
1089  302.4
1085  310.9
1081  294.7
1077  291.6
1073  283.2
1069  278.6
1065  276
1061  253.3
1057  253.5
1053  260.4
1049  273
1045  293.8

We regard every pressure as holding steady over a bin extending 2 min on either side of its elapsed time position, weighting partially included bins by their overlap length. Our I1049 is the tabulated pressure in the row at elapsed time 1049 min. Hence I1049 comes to 273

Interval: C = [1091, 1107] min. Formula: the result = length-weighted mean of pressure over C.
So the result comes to 276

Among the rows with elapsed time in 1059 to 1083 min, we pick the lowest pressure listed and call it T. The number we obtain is 253.3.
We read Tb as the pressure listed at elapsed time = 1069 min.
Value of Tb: 278.6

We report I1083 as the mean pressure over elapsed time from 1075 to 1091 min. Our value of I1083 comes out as 300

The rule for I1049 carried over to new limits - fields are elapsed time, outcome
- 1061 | 253.3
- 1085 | 310.9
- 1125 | 191.2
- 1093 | 293.3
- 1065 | 276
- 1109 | 212.1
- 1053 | 260.4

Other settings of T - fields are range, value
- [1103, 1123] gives 154.2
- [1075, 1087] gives 291.6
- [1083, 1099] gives 288.5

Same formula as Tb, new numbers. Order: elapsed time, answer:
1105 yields 248.6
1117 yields 154.2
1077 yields 291.6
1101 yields 273.8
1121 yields 167.9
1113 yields 172.6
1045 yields 293.8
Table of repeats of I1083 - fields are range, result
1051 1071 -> 264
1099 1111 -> 245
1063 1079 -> 282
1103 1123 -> 191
